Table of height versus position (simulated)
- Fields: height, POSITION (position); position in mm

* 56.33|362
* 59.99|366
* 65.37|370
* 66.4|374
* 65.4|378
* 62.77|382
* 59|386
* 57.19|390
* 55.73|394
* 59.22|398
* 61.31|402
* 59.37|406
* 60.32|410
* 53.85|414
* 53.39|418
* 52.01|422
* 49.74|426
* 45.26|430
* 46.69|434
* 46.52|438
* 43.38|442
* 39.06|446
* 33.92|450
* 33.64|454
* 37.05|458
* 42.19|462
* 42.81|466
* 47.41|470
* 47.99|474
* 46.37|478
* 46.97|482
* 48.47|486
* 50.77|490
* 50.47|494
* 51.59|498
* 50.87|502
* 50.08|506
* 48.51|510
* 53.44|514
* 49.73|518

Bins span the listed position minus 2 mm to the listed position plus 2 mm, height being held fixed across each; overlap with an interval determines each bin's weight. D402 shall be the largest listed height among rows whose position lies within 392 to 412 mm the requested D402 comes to 61.31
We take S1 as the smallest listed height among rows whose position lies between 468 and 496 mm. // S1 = 46.37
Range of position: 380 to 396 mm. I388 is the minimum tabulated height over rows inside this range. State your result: 55.73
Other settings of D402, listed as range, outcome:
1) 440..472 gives 47.41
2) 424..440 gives 49.74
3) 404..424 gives 60.32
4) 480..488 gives 48.47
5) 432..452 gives 46.69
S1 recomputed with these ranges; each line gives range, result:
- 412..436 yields 45.26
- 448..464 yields 33.64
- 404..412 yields 59.37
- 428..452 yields 33.92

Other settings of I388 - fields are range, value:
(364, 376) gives 59.99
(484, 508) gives 48.47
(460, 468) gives 42.19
